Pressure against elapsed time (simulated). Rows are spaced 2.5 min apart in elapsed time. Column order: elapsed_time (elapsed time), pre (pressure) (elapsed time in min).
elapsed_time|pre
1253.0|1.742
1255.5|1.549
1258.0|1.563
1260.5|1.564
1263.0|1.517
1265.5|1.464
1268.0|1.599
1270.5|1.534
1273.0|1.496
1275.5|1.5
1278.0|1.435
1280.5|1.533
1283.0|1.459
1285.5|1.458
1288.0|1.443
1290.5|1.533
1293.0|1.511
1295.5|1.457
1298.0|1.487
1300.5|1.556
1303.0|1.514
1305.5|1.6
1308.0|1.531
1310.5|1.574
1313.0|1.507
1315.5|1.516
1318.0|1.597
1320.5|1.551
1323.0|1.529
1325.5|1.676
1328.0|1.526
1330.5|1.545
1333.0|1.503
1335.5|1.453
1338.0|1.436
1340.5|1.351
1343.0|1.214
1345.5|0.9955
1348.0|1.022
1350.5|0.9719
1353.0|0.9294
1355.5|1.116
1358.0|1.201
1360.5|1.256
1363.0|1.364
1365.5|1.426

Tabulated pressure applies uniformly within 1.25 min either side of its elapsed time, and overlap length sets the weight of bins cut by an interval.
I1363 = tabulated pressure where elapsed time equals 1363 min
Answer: 1.364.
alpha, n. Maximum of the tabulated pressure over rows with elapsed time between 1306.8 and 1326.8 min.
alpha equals 1.676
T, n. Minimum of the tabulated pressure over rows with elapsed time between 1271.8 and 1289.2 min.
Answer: 1.435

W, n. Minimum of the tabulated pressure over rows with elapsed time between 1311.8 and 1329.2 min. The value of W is 1.507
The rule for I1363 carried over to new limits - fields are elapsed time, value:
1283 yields 1.459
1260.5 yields 1.564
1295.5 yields 1.457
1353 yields 0.9294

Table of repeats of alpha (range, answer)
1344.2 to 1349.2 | 1.022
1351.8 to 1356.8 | 1.116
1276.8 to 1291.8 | 1.533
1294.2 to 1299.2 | 1.487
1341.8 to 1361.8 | 1.256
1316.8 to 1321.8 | 1.597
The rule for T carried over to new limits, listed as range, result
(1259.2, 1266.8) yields 1.464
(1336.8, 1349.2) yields 0.9955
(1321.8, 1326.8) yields 1.529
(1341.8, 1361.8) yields 0.9294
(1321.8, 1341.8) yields 1.351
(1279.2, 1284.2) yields 1.459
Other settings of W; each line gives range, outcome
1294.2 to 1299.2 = 1.457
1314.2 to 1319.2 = 1.516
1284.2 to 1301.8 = 1.443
